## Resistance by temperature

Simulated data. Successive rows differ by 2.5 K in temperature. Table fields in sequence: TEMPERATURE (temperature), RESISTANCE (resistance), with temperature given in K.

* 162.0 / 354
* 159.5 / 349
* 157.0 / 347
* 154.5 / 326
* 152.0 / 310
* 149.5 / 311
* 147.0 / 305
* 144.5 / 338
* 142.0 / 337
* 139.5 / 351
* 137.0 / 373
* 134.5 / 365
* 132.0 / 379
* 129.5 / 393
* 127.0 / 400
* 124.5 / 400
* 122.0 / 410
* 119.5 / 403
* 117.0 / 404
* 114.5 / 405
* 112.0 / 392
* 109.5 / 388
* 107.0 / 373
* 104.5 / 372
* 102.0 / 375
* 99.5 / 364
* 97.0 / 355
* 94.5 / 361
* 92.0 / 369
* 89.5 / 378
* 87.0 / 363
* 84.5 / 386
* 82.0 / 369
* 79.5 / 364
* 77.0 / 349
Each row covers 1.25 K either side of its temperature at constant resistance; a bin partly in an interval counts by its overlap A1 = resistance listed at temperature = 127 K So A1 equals 400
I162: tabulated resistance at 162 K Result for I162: 354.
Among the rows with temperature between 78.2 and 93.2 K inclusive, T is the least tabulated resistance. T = 363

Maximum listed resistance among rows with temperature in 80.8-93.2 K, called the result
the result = 386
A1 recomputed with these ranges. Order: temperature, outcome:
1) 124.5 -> 400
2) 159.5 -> 349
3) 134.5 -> 365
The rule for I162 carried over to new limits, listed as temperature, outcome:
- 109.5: 388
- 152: 310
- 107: 373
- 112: 392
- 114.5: 405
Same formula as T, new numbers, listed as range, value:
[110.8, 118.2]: 392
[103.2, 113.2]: 372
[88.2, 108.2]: 355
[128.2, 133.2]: 379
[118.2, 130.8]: 393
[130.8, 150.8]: 305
